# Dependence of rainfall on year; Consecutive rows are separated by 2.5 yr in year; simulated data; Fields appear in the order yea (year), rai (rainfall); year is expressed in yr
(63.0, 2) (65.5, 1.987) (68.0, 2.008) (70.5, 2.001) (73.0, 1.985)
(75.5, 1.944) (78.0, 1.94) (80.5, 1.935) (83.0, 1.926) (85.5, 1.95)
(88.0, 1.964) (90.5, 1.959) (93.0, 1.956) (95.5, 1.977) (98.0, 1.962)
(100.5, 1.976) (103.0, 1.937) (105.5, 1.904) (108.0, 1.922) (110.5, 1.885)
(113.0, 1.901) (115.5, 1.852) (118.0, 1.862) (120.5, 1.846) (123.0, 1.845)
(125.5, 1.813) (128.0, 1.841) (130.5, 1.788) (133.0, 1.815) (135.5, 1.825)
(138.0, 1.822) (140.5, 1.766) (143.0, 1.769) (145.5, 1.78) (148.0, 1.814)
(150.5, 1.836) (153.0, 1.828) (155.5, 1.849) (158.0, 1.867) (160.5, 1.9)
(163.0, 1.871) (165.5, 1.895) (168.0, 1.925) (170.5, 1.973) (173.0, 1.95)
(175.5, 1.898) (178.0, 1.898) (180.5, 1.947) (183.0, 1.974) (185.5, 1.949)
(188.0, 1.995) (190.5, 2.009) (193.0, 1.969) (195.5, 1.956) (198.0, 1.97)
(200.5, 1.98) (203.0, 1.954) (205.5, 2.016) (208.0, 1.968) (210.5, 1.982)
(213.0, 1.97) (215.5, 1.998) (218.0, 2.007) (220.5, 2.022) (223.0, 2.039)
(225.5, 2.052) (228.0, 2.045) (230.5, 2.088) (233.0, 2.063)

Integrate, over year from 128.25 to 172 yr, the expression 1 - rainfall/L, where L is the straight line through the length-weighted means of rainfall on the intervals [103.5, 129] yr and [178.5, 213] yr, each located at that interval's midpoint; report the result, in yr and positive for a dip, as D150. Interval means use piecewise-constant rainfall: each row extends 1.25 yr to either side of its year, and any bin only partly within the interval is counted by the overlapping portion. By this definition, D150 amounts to 1.6 yr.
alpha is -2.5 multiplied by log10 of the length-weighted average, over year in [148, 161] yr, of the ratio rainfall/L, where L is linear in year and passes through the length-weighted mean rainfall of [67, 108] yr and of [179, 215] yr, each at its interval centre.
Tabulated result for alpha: 0.07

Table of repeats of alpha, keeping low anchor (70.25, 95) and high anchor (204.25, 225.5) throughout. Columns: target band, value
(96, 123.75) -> 0.04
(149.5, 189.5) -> 0.04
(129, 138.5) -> 0.09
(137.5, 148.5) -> 0.11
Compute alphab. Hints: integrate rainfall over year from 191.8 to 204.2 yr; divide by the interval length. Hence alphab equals 1.97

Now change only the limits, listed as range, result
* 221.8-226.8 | 2.05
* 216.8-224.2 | 2.02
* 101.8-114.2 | 1.91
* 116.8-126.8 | 1.84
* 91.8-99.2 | 1.97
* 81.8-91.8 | 1.95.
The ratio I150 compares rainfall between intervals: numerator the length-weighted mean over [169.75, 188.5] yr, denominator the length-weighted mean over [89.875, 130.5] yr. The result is 1.0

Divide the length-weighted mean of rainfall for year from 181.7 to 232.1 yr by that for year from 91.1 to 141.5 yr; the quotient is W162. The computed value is 1.1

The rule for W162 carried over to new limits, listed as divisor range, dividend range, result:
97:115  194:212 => 1.03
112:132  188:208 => 1.07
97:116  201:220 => 1.03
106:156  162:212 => 1.07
